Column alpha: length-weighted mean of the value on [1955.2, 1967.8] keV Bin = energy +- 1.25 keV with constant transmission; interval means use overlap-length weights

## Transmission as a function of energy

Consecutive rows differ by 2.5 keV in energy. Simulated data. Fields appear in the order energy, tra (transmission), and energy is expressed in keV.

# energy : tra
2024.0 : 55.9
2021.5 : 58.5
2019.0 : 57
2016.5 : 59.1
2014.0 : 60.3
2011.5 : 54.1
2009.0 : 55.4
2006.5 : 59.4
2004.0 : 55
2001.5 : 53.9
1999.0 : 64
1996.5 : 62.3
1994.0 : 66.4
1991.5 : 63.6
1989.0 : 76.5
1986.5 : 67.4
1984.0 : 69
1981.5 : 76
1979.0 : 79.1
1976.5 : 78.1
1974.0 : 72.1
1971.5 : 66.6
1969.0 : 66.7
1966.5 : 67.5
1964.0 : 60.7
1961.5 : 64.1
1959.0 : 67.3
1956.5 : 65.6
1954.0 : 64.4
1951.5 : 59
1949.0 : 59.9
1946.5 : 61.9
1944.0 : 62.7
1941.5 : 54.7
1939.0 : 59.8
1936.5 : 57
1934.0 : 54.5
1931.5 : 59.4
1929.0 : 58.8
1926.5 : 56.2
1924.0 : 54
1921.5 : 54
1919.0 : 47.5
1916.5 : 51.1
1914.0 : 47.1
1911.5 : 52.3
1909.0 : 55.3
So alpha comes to 65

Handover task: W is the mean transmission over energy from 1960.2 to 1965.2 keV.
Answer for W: 62.5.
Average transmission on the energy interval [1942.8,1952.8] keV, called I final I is 60.9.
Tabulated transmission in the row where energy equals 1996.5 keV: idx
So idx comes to 62.3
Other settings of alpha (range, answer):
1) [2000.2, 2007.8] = 56.1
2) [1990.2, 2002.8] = 62.1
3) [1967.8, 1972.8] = 66.7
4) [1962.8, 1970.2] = 65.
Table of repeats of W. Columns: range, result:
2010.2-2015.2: 57.2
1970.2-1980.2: 73.9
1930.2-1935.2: 57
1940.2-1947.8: 59.8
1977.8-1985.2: 74.7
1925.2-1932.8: 58.1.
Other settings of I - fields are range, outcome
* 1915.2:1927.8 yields 52.6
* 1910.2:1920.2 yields 49.5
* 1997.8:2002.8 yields 58.9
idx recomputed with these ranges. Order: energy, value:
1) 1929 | 58.8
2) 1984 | 69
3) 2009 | 55.4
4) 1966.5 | 67.5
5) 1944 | 62.7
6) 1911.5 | 52.3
